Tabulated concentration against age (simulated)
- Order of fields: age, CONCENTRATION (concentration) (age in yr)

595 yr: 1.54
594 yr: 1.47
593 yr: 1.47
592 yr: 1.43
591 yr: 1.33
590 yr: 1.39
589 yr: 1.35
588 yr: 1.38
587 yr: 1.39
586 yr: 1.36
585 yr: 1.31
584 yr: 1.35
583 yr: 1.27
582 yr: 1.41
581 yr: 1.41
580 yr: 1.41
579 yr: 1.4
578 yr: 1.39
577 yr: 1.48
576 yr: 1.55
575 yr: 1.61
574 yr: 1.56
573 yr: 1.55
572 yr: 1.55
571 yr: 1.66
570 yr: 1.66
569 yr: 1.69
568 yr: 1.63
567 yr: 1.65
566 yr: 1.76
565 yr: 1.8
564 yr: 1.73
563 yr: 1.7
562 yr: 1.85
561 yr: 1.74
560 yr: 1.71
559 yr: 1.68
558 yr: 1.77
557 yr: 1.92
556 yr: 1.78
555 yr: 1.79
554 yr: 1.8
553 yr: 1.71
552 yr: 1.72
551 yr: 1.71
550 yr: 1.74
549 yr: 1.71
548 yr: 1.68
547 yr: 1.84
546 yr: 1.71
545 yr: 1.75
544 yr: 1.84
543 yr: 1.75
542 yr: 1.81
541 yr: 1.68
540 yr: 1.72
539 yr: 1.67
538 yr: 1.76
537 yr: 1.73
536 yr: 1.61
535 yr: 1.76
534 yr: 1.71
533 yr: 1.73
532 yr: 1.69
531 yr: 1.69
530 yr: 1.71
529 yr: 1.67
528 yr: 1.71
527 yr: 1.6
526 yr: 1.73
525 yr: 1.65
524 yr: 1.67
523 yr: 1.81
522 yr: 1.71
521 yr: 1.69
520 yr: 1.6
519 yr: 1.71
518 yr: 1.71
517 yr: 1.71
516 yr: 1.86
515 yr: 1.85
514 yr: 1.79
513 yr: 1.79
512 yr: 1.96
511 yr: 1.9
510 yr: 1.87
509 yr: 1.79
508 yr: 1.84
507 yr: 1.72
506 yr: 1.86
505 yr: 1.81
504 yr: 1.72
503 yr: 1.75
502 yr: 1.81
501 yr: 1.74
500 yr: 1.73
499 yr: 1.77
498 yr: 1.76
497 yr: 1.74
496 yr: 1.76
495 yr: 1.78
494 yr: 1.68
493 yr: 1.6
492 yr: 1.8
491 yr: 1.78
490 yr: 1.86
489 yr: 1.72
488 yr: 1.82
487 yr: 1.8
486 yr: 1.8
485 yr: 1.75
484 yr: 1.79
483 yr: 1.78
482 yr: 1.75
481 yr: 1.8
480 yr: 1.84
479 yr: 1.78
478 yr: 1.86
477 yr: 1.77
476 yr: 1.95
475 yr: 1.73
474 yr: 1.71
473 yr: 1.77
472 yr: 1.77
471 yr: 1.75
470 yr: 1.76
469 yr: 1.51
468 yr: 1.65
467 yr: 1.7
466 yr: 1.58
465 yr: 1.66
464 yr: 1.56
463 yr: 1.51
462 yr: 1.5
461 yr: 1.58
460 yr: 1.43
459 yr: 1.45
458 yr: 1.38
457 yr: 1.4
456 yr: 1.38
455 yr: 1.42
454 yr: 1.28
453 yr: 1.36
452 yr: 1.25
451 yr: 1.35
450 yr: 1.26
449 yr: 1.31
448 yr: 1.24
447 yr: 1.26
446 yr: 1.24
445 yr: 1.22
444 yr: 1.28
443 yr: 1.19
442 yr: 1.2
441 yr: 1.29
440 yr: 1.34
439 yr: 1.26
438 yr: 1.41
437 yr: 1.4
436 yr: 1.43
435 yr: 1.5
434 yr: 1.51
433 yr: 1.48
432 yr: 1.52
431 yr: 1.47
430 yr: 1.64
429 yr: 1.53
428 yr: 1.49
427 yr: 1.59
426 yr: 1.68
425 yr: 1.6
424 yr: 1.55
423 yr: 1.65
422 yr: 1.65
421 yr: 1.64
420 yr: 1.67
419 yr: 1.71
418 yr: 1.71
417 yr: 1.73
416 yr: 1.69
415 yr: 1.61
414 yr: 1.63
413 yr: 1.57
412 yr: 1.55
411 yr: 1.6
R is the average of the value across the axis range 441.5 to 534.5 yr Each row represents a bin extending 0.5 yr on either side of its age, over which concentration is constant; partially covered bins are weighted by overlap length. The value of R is 1.65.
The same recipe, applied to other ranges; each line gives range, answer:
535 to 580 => 1.69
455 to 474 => 1.57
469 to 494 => 1.77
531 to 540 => 1.71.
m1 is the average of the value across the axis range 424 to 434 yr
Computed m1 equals 1.55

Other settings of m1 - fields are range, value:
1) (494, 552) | 1.75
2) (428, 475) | 1.45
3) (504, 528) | 1.76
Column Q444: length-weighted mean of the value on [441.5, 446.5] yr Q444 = 1.23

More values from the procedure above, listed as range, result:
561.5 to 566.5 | 1.77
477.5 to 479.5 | 1.82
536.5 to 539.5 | 1.72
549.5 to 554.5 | 1.74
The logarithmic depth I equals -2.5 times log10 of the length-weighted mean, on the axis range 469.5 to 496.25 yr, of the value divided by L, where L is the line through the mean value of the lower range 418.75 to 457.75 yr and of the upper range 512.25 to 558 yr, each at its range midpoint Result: -0.14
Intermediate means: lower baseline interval 1.42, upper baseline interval 1.73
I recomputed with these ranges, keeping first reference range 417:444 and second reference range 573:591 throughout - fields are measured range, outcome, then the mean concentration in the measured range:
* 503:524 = -0.22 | 1.78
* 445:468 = 0.06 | 1.41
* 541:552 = -0.21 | 1.75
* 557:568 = -0.22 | 1.74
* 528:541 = -0.18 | 1.7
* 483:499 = -0.20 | 1.76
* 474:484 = -0.22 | 1.8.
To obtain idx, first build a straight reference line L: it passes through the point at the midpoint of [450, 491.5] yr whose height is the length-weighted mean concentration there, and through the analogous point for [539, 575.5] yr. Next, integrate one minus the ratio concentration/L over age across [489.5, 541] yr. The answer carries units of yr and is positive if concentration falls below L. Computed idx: -2.04 yr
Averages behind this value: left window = 1.64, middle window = 1.75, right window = 1.72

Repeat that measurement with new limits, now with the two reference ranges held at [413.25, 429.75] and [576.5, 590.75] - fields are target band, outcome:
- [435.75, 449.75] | 2.7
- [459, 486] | -2.6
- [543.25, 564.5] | -4.9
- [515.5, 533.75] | -2.9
